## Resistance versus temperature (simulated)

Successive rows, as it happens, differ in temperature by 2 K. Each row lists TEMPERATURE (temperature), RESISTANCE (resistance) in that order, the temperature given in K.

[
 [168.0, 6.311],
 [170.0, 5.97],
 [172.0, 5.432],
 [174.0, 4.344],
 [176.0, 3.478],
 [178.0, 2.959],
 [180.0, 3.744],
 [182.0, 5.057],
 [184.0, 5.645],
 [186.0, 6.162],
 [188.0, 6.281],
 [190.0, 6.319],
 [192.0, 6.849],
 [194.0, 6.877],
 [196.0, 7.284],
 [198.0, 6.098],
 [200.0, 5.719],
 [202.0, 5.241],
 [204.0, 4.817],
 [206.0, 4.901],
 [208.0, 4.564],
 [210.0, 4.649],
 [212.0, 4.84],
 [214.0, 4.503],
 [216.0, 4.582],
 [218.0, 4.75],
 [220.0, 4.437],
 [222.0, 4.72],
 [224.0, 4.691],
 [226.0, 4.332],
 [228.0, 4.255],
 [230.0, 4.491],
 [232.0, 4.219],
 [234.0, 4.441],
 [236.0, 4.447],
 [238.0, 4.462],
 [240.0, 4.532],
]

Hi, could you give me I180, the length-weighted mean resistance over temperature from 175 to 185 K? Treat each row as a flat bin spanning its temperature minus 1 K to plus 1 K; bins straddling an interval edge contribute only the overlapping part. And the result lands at 4.18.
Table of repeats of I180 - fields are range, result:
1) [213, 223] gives 4.6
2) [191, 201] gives 6.57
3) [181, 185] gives 5.35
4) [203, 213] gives 4.75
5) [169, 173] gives 5.7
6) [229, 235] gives 4.38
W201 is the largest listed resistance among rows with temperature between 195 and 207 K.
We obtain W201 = 7.284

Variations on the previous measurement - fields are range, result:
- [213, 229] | 4.75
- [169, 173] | 5.97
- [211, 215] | 4.84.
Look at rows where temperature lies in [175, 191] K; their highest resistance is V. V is 6.319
